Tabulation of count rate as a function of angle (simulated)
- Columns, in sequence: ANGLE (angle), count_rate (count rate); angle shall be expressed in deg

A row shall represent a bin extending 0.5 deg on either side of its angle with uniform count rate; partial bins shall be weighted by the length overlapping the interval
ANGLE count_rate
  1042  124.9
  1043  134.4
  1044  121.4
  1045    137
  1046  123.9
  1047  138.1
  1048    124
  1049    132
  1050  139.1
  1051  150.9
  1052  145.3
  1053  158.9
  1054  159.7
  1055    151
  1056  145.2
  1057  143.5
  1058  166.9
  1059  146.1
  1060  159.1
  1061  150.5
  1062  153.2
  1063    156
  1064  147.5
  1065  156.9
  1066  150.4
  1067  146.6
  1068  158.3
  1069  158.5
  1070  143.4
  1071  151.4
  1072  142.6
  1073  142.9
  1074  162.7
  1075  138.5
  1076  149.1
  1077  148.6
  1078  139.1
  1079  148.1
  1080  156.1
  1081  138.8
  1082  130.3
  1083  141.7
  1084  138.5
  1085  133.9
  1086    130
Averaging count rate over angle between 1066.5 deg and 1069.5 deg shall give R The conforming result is 154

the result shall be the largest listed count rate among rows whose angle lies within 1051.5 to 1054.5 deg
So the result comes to 159.7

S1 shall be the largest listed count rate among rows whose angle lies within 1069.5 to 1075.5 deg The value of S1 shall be 162.7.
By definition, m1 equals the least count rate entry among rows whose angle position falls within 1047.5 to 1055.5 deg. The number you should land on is 124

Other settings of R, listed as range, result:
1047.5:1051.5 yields 136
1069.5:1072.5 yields 146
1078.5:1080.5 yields 152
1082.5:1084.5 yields 140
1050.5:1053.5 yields 152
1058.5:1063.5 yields 153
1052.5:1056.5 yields 154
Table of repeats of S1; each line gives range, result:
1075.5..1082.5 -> 156.1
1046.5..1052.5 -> 150.9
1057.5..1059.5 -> 166.9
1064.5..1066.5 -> 156.9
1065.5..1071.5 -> 158.5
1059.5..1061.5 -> 159.1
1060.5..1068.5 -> 158.3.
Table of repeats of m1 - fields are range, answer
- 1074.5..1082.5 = 130.3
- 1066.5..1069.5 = 146.6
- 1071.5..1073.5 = 142.6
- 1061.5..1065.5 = 147.5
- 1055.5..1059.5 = 143.5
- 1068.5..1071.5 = 143.4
